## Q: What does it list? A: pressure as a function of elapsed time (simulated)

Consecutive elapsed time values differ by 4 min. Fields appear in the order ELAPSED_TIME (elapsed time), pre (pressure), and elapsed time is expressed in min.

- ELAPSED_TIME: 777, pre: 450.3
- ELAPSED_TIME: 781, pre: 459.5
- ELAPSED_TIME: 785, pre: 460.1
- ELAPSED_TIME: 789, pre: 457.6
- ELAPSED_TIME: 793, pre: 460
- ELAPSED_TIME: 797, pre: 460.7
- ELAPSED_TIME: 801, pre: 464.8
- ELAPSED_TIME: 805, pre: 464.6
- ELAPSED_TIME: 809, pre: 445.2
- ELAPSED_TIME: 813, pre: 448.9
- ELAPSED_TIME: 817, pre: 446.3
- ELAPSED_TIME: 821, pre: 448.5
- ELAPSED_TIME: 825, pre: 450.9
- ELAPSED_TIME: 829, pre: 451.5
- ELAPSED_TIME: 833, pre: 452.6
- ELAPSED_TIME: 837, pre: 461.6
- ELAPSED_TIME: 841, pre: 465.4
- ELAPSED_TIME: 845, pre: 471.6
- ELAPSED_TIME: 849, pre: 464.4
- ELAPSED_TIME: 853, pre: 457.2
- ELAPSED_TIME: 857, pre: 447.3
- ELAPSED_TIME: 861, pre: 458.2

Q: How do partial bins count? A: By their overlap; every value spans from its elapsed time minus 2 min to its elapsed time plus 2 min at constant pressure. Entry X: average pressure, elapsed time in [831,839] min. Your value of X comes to 457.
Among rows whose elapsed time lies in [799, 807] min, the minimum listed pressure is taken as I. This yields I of 464.6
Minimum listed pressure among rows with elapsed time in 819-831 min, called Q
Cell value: 448.5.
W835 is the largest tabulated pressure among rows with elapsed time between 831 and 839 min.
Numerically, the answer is 461.6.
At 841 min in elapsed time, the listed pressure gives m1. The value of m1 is 465.4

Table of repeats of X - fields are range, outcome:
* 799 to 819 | 454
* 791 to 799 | 460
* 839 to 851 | 467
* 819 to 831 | 450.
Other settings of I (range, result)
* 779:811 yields 445.2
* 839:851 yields 464.4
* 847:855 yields 457.2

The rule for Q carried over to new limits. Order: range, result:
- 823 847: 450.9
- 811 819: 446.3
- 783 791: 457.6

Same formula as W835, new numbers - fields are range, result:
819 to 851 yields 471.6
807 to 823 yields 448.9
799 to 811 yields 464.8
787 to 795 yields 460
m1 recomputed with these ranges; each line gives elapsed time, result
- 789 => 457.6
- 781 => 459.5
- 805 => 464.6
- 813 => 448.9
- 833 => 452.6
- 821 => 448.5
